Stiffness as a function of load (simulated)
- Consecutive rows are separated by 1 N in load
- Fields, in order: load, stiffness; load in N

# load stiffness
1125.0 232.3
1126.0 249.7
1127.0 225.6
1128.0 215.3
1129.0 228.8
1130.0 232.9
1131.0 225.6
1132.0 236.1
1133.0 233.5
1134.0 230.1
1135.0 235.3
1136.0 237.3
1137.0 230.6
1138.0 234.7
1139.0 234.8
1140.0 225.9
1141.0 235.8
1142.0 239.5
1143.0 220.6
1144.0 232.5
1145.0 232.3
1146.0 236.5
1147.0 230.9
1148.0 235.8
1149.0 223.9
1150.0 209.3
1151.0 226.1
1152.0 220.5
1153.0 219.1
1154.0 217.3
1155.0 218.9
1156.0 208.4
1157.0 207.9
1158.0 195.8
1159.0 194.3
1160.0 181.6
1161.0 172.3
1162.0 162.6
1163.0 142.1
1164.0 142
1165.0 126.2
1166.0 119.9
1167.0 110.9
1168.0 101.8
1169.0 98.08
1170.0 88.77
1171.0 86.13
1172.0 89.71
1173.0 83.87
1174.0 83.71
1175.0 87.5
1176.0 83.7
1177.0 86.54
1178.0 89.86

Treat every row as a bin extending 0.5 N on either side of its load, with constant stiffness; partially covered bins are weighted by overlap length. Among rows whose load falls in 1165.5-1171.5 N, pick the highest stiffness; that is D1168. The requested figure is 119.9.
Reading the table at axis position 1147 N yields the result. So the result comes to 230.9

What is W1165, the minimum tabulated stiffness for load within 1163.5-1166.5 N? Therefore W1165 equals 119.9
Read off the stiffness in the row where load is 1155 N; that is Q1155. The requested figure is 218.9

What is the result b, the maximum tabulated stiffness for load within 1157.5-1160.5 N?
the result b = 195.8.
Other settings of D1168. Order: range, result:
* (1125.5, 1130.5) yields 249.7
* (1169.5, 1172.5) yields 89.71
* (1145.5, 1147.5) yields 236.5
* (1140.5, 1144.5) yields 239.5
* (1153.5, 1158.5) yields 218.9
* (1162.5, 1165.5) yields 142.1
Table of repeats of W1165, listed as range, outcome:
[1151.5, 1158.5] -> 195.8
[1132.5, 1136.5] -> 230.1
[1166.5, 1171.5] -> 86.13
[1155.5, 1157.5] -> 207.9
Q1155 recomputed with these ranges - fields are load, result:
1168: 101.8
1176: 83.7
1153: 219.1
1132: 236.1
